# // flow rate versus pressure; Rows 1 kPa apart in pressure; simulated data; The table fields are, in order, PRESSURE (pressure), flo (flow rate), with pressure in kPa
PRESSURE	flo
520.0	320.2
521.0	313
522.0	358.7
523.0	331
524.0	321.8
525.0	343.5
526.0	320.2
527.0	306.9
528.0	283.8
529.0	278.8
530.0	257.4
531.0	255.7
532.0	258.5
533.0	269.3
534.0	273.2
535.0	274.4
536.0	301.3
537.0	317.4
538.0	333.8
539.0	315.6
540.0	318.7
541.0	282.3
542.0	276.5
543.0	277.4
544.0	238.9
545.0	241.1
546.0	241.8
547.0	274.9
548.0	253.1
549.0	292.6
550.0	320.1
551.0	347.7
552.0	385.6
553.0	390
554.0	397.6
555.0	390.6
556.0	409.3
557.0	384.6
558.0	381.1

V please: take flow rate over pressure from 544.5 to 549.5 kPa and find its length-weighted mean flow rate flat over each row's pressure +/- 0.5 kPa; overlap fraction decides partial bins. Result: 261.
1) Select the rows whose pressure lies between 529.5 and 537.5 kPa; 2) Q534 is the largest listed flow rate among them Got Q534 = 317.4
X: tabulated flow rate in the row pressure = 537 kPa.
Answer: 317.4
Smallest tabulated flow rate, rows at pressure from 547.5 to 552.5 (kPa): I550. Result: 253.1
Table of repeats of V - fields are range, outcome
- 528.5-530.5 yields 268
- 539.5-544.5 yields 279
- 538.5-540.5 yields 317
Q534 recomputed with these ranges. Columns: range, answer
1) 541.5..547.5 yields 277.4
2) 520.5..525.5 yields 358.7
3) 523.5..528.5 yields 343.5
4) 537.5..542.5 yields 333.8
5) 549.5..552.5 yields 385.6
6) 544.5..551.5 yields 347.7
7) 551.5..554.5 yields 397.6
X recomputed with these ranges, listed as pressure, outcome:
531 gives 255.7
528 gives 283.8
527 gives 306.9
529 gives 278.8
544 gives 238.9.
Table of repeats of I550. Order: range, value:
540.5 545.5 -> 238.9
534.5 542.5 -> 274.4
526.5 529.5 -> 278.8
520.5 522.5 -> 313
